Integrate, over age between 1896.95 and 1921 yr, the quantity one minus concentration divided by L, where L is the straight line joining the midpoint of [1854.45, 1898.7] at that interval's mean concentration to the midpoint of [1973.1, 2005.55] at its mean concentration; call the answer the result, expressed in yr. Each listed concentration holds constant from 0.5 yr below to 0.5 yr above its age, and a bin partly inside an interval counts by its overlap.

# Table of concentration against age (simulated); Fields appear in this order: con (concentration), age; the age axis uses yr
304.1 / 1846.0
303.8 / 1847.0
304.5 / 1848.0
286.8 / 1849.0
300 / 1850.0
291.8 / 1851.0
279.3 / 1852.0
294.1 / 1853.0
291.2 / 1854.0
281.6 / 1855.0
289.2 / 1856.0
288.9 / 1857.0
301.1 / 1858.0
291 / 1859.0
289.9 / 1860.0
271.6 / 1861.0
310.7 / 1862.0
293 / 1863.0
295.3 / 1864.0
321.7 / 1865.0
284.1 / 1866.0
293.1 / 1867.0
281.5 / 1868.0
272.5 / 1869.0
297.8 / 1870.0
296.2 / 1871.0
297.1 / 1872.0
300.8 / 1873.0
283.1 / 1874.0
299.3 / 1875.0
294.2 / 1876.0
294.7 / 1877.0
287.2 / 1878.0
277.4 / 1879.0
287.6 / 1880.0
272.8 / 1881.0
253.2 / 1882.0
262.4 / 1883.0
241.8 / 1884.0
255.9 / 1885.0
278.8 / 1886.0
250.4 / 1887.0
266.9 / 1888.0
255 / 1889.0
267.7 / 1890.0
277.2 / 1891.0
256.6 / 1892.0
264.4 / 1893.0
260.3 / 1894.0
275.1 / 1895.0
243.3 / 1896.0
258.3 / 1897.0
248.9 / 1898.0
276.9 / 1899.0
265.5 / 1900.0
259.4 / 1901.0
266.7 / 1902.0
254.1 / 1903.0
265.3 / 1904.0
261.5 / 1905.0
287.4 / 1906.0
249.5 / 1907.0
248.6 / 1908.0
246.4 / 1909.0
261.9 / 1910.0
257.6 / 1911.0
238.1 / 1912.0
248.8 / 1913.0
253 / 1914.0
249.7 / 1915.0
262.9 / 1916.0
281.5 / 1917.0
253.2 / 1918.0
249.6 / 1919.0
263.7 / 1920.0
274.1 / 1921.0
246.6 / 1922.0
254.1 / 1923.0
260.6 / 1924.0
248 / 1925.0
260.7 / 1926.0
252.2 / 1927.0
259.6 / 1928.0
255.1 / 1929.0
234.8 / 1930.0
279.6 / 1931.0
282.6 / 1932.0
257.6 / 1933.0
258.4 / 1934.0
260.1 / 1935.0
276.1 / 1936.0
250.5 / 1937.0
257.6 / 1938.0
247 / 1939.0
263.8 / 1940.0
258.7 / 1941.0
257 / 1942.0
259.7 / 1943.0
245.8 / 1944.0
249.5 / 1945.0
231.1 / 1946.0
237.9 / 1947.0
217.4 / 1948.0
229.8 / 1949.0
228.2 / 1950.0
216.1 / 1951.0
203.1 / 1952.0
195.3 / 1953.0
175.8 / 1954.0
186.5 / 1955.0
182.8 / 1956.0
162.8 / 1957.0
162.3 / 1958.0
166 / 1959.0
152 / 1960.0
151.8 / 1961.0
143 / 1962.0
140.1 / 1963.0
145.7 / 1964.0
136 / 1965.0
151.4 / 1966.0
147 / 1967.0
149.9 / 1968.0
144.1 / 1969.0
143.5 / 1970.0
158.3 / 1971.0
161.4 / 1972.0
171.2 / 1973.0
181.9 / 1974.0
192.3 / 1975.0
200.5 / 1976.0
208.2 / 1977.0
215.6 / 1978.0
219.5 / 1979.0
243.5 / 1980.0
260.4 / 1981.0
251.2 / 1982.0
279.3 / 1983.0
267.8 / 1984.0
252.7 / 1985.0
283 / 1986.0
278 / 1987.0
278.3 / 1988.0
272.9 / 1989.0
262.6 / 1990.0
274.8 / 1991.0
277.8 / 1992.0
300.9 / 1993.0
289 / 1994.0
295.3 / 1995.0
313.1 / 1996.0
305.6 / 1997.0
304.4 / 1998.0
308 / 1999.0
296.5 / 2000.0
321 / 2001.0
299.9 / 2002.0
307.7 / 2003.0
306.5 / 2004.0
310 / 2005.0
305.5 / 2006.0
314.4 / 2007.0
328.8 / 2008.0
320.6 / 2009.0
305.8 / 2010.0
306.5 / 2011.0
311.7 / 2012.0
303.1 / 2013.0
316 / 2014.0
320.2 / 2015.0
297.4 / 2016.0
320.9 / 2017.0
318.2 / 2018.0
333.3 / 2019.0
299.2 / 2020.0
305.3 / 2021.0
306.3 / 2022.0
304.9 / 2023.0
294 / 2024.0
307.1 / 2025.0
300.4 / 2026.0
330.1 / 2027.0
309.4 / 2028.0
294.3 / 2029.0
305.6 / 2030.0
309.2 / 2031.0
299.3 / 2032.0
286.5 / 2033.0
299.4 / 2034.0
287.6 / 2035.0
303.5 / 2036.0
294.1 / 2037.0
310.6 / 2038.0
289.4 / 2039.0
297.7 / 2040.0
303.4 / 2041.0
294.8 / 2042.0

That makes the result 1.5 yr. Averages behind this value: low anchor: 279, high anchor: 269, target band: 259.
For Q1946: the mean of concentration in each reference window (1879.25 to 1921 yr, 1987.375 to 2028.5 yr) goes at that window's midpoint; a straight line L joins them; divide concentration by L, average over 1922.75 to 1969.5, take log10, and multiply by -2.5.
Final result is 0.27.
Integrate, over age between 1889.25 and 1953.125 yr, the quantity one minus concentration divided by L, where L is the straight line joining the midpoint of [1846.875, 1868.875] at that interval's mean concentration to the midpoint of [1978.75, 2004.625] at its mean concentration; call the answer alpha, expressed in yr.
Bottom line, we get 7.5 yr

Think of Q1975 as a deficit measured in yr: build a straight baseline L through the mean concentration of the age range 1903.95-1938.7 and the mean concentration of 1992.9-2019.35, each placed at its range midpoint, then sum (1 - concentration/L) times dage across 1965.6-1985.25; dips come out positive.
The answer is 6.2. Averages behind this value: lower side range 258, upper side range 310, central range 200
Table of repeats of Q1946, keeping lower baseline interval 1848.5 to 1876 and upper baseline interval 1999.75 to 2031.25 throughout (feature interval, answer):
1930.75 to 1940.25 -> 0.145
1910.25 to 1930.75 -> 0.169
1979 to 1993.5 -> 0.143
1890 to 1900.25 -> 0.128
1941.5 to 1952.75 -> 0.280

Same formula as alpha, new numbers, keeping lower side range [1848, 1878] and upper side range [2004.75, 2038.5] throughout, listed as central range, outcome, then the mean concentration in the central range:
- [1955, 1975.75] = 9.9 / 158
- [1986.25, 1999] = 0.7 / 288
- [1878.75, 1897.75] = 2.0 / 263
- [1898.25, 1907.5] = 1.0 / 265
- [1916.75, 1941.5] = 3.3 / 259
